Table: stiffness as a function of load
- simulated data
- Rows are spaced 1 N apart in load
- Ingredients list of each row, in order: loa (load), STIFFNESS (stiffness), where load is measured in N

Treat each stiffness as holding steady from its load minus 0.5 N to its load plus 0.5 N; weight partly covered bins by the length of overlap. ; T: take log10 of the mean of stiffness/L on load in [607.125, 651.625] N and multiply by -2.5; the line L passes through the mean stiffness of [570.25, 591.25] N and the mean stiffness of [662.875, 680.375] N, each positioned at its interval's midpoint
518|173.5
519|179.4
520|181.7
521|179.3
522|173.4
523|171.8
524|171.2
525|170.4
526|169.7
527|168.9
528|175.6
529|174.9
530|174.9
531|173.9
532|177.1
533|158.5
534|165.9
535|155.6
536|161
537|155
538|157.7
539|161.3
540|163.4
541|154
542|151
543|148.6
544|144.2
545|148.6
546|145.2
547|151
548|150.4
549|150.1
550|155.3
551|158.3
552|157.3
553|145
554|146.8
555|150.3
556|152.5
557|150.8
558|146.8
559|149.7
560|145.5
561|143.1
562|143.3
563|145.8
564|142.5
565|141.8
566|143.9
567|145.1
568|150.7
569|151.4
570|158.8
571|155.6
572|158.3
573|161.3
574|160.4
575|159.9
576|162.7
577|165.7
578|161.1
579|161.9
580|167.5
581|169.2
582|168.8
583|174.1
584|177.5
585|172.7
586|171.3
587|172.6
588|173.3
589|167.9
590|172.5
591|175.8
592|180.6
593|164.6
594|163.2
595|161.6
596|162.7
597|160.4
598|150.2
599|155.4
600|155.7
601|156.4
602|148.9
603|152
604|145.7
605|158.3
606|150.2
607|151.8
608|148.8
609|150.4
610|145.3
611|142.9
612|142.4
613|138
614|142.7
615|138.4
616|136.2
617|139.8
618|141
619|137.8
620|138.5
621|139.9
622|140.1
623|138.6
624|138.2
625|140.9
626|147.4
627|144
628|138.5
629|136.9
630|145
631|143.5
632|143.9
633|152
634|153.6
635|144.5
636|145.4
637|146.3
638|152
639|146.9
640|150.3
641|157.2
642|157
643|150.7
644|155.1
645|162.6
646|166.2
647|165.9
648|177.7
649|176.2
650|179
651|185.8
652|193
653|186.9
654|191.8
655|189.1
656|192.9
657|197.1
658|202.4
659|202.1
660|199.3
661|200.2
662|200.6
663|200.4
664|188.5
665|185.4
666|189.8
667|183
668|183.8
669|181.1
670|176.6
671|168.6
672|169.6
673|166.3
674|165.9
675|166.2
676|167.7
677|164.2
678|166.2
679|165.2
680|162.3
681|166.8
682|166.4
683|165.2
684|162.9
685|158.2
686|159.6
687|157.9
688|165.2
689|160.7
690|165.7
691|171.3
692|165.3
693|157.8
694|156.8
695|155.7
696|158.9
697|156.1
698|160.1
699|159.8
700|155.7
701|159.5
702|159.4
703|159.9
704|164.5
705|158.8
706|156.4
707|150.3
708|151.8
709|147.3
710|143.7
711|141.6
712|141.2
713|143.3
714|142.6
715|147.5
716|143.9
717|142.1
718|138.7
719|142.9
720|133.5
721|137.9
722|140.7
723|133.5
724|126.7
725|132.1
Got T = 0.148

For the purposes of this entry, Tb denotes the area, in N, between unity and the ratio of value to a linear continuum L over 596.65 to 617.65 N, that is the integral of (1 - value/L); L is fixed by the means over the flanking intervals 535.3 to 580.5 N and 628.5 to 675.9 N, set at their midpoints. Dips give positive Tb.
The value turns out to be 1.9 N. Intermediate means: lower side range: 153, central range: 148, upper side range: 172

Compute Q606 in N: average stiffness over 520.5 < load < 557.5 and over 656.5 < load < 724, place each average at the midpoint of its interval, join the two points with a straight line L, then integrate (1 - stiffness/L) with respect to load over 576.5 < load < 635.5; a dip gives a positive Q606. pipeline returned 2.9 N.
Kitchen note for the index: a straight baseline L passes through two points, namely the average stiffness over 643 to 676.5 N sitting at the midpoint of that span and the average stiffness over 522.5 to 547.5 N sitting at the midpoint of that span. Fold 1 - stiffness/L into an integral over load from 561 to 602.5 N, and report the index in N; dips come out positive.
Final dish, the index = 2.17 N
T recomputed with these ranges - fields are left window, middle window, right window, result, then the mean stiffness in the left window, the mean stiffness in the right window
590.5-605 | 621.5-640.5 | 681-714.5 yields 0.10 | 159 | 157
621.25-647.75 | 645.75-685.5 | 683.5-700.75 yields -0.16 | 149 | 160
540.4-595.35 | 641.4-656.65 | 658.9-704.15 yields -0.06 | 157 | 170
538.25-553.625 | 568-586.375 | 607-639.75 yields -0.11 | 152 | 143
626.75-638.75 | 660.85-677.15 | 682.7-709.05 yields -0.17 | 146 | 159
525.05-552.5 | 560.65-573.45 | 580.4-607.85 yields 0.09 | 160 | 163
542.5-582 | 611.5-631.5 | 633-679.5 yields 0.18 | 153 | 174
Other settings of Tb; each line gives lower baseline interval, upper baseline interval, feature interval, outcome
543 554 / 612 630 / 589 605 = -1.91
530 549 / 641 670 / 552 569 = 1.56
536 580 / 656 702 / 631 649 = 1.19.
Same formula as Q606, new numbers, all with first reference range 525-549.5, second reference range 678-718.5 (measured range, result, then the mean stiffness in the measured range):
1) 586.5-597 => -0.7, 169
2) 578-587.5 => -0.7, 170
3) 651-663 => -2.9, 196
